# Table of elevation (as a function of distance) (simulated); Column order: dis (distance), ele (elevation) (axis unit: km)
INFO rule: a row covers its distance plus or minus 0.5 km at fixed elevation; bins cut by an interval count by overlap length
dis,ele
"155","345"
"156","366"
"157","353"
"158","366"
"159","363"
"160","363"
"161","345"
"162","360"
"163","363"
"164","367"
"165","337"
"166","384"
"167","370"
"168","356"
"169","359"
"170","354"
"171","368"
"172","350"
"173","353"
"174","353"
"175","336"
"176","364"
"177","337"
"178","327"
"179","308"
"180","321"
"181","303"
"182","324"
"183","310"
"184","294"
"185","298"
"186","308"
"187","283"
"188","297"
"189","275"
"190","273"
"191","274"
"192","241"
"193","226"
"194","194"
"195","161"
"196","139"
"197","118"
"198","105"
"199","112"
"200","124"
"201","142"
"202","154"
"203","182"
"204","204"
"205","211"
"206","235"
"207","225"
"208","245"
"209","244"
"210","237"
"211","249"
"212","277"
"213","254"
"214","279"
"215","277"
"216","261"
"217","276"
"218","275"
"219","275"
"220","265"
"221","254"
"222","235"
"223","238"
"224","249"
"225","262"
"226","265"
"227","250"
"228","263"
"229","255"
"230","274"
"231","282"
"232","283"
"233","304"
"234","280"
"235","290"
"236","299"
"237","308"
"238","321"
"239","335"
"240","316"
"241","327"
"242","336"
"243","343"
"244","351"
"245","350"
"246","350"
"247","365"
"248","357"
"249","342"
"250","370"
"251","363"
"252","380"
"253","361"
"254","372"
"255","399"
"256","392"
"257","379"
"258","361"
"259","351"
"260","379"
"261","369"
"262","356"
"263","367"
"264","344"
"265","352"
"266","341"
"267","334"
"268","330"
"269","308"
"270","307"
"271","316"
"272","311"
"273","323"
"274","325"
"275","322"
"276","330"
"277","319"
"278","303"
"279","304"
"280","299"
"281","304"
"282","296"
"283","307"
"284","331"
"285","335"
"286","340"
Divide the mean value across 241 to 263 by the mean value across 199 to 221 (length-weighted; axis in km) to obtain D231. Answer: 1.57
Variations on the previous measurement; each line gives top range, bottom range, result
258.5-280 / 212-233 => 1.25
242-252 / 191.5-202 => 2.27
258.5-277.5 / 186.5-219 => 1.52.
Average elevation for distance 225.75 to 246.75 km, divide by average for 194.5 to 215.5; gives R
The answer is 1.5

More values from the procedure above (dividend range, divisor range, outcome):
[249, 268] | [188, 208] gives 1.88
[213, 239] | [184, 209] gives 1.29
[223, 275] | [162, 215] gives 1.20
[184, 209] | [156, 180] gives 0.60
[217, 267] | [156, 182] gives 0.92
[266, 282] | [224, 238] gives 1.13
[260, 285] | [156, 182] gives 0.93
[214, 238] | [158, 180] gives 0.77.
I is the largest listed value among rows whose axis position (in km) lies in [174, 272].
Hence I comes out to 399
